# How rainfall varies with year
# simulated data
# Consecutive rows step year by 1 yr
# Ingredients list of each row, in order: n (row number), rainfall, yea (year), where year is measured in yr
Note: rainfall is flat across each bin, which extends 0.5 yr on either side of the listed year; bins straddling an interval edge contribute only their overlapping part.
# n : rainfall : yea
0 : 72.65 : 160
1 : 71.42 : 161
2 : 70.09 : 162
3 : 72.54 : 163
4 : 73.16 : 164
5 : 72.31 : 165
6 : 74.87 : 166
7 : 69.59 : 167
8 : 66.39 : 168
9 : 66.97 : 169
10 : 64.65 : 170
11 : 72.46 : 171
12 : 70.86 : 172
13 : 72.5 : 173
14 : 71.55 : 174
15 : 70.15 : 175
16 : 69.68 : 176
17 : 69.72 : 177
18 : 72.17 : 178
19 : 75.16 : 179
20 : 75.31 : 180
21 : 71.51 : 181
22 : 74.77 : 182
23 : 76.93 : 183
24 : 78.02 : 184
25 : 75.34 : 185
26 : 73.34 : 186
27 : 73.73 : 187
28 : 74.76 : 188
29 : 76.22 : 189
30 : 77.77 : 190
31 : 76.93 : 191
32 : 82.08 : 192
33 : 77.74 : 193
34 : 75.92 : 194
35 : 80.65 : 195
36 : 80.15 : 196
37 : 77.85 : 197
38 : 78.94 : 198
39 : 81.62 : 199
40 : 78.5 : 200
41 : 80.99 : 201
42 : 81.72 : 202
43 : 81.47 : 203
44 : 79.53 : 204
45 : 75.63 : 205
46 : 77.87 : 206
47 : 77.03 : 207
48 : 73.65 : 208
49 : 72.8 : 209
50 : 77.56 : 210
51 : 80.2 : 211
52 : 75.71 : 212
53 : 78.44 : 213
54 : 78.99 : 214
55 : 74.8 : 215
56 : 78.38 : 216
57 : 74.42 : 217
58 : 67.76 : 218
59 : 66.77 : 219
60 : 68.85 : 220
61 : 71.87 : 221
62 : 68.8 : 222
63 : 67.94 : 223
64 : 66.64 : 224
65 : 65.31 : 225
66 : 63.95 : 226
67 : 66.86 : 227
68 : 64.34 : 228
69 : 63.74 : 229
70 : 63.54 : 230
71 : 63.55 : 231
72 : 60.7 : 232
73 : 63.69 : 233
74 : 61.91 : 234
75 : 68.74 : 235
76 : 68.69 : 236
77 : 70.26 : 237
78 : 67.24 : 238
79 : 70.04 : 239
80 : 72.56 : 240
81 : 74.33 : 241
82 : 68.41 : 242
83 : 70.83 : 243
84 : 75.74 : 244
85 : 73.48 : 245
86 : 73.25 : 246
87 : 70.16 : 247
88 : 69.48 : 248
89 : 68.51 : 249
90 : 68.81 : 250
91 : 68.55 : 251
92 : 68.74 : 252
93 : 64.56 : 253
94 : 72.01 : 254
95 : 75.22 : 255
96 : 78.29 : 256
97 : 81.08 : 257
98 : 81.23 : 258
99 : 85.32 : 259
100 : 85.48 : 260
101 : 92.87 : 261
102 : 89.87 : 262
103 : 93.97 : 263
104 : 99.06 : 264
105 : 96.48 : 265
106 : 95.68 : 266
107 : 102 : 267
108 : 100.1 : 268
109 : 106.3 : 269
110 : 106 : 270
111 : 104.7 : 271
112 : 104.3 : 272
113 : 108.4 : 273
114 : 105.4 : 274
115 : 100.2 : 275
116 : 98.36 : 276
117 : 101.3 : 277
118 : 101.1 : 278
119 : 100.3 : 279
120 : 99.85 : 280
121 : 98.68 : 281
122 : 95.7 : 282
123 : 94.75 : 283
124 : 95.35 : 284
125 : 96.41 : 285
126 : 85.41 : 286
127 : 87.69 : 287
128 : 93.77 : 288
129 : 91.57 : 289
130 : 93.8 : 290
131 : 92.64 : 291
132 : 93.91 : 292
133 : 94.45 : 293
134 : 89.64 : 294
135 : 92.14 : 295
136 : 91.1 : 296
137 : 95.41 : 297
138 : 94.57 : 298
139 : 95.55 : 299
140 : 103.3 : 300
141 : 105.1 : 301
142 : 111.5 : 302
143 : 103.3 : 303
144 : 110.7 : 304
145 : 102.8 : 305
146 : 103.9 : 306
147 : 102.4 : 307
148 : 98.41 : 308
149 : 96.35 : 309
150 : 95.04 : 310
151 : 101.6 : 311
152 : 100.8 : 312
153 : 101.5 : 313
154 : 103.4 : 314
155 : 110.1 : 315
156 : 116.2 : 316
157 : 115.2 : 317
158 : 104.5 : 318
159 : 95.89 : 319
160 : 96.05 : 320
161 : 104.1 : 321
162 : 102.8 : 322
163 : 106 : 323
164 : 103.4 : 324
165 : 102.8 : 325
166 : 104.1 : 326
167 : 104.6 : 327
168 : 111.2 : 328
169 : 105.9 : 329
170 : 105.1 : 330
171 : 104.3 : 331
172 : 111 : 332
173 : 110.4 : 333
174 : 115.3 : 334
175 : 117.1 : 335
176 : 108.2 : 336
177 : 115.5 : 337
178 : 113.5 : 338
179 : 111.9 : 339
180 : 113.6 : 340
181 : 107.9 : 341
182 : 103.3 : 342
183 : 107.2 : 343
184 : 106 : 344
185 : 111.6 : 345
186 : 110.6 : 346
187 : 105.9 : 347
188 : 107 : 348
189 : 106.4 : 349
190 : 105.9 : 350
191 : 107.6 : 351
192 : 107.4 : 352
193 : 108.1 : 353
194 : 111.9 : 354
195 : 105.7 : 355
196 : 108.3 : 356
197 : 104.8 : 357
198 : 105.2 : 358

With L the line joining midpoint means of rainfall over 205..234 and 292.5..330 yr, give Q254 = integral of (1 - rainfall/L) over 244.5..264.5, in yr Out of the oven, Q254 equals 1.1 yr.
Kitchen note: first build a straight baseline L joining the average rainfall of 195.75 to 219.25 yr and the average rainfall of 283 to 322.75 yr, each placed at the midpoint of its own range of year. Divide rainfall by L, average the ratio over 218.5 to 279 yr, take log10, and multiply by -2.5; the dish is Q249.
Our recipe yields 0.10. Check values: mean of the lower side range 77.2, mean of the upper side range 99.2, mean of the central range 79.3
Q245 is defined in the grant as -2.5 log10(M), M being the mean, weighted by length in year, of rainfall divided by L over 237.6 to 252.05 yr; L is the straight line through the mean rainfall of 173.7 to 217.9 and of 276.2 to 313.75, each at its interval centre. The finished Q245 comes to 0.22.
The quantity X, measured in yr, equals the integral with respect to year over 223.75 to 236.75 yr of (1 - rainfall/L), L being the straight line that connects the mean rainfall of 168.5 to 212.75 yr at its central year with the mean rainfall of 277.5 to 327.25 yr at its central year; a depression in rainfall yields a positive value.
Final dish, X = 3.0 yr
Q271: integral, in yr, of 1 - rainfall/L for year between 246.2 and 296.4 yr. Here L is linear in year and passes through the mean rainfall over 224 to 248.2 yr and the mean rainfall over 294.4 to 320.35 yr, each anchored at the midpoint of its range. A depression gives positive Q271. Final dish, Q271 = -3.5 yr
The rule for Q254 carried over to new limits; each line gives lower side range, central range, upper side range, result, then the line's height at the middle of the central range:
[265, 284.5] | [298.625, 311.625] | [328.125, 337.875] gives 0.43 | 106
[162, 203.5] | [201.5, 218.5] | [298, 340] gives 0.85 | 80.9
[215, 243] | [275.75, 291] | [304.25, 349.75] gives -1.09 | 89.2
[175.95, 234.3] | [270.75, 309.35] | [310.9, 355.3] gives -0.95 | 96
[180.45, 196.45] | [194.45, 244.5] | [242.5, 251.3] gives 0.88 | 73.6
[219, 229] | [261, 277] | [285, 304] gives -2.84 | 85.3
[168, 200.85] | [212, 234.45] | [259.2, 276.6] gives 4.57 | 86.1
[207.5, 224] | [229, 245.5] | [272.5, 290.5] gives 2.63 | 81.1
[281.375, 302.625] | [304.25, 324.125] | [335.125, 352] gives -0.41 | 101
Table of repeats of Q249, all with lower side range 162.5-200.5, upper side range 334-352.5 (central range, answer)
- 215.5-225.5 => 0.19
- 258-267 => 0.00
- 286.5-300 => 0.06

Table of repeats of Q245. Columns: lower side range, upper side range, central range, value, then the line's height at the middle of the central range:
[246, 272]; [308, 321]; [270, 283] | -0.12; 90.7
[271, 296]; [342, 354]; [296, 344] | -0.03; 103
